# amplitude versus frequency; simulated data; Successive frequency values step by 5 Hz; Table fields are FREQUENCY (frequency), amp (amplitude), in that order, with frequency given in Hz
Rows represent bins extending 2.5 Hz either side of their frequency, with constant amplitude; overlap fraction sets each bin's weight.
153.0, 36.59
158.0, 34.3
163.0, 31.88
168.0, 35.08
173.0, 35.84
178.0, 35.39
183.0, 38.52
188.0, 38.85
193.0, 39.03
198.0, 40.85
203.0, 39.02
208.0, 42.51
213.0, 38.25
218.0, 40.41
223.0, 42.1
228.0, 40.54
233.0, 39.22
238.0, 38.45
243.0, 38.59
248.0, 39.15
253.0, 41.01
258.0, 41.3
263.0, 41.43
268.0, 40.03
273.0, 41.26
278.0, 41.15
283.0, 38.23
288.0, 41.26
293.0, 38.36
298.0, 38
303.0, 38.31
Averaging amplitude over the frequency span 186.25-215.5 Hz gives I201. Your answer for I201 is 39.8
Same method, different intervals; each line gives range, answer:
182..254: 39.8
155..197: 36.3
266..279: 40.8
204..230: 40.7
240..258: 39.8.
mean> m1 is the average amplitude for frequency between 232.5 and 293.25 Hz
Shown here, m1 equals 40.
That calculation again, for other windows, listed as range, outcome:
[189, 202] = 39.7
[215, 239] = 40.2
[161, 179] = 34.6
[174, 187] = 37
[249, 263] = 41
